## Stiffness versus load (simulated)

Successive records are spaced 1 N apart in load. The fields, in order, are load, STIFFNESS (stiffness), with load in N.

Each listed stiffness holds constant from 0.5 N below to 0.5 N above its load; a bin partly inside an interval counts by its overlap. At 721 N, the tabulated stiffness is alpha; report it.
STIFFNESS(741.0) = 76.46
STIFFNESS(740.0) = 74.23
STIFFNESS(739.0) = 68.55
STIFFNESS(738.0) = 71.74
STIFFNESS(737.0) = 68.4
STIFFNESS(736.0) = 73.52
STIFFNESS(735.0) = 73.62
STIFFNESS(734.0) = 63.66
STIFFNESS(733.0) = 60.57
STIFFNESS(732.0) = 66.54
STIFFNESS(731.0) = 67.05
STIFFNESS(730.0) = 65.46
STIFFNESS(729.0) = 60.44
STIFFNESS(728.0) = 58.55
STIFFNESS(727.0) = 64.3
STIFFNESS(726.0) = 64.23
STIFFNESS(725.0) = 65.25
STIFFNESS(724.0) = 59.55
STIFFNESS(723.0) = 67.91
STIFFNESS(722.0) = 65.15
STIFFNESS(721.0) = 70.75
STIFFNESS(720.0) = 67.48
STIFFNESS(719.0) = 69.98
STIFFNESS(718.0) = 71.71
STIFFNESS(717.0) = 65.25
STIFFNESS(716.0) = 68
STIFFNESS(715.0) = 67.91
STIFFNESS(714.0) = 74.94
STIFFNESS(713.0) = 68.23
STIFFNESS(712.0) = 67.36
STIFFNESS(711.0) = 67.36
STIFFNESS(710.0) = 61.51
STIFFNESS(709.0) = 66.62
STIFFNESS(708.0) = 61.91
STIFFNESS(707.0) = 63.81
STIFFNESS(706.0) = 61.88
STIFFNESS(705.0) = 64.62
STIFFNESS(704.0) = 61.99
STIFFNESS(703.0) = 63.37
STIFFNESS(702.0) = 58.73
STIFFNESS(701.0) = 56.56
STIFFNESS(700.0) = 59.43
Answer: 70.75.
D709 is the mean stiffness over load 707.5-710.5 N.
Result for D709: 63.3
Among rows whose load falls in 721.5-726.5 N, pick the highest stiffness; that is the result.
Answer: 67.91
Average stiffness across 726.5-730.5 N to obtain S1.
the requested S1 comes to 62.2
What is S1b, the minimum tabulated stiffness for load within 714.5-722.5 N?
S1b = 65.15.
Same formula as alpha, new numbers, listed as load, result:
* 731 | 67.05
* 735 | 73.62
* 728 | 58.55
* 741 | 76.46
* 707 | 63.81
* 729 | 60.44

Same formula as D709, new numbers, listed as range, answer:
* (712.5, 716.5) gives 69.8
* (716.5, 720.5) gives 68.6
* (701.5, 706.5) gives 62.1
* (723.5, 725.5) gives 62.4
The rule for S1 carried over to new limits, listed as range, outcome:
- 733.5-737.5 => 69.8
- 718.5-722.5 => 68.3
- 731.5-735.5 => 66.1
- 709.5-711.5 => 64.4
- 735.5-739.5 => 70.6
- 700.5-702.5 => 57.6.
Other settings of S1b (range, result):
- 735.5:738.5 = 68.4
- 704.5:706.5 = 61.88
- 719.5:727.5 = 59.55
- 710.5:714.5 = 67.36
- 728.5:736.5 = 60.44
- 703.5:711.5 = 61.51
